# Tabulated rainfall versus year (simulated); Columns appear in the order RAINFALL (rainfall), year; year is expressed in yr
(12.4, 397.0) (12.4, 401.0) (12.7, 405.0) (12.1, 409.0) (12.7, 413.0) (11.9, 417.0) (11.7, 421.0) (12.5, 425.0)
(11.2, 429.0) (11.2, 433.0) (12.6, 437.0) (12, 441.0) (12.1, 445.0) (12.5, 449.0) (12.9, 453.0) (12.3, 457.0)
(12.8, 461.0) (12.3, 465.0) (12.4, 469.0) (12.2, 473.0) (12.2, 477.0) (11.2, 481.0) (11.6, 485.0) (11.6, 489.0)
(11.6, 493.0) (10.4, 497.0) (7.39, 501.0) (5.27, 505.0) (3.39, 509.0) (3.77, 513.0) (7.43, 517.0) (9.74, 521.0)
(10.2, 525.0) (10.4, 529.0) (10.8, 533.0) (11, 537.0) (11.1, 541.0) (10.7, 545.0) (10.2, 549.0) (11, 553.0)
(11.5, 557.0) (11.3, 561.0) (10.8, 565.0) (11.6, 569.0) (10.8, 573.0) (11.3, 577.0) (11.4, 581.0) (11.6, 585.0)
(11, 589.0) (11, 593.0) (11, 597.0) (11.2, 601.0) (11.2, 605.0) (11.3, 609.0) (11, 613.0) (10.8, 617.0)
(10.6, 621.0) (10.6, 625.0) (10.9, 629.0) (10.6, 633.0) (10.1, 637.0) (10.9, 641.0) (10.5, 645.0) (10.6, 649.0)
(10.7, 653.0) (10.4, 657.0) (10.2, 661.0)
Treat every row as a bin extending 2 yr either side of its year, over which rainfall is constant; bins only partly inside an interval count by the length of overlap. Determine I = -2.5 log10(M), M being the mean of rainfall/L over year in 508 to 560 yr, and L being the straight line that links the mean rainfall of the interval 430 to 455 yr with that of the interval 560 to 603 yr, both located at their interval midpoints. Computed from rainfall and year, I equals 0.21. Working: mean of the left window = 12.2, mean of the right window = 11.2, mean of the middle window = 9.48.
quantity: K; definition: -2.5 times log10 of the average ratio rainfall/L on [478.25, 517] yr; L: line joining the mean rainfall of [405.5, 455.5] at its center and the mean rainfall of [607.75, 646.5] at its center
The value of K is 0.35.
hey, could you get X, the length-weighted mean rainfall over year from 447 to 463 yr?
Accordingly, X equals 12.6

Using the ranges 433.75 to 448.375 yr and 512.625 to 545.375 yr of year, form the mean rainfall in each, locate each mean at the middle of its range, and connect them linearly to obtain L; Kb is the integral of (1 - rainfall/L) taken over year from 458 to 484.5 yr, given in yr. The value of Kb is -2.0 yr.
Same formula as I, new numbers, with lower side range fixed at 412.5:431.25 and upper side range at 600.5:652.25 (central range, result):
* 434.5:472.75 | -0.06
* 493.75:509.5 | 0.49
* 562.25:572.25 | 0.00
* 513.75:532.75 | 0.23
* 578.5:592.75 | -0.03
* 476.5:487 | 0.00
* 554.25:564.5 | -0.01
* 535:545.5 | 0.03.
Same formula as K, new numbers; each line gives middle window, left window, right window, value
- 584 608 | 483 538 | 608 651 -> -0.099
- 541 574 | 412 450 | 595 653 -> 0.021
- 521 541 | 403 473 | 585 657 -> 0.094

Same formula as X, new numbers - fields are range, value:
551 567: 11.2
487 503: 10.2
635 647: 10.5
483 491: 11.6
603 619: 11.1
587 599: 11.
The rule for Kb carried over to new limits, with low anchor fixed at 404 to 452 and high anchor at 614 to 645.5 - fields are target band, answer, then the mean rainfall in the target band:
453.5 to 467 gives -0.7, 12.5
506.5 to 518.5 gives 7.0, 4.77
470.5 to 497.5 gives 0.2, 11.6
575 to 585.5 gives -0.4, 11.4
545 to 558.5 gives 0.4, 10.8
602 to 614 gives -0.4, 11.2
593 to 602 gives -0.2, 11.1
